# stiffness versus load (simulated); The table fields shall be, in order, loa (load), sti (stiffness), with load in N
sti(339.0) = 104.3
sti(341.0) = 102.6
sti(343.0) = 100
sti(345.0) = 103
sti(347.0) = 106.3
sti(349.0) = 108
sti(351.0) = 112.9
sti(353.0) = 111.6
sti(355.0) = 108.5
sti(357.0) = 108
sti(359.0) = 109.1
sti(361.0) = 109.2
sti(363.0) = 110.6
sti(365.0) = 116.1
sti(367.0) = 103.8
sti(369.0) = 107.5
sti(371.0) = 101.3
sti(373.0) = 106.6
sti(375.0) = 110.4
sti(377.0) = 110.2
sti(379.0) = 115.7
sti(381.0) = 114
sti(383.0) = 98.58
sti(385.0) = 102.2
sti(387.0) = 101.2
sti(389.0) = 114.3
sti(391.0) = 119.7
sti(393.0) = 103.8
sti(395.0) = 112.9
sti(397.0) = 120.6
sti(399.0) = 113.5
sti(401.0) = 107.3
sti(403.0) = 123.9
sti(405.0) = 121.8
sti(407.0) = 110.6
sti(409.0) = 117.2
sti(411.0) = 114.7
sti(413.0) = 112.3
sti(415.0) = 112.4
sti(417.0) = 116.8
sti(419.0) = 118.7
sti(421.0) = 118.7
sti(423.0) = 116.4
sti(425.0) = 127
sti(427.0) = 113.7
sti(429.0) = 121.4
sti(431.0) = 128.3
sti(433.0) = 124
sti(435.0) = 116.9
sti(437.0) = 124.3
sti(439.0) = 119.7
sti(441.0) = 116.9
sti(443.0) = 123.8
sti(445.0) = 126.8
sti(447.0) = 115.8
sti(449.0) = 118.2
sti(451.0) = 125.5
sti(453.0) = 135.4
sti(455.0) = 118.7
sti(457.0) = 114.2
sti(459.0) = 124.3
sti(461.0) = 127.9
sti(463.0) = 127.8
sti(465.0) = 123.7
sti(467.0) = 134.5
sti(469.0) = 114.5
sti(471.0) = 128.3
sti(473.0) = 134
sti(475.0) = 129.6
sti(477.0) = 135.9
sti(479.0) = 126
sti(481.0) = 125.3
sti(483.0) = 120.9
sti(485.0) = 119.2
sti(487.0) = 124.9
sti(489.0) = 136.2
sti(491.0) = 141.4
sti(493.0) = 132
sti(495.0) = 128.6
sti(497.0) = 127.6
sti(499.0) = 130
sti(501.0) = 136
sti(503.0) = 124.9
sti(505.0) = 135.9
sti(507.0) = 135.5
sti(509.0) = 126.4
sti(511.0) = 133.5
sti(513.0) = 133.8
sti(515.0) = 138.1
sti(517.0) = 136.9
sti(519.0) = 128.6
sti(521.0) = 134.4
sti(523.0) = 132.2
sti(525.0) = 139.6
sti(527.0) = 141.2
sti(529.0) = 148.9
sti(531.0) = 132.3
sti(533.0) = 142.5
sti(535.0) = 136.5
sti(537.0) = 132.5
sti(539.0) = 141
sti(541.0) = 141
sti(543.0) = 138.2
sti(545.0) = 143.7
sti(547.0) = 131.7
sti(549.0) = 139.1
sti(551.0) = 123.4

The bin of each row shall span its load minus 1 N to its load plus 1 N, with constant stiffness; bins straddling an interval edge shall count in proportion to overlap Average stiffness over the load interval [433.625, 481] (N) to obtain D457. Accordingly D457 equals 124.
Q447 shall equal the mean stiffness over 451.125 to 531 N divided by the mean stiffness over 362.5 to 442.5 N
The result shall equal 1.14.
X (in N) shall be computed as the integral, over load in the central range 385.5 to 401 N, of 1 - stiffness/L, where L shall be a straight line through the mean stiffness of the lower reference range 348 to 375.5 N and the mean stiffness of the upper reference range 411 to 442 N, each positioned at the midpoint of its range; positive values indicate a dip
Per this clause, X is 0.3 N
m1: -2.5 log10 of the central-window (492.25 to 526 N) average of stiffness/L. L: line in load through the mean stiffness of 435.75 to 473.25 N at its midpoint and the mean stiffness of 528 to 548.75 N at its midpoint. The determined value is 0.01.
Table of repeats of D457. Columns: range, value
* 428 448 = 122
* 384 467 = 119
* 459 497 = 128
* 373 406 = 112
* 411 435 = 119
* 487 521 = 133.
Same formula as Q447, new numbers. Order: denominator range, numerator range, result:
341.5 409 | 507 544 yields 1.24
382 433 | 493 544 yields 1.17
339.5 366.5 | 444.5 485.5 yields 1.16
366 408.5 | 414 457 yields 1.09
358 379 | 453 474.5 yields 1.15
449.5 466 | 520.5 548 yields 1.11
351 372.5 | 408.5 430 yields 1.08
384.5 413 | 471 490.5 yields 1.13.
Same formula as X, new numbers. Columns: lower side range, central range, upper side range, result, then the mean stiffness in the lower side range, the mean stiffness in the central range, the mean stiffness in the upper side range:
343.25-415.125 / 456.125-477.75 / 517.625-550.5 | -0.17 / 110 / 127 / 137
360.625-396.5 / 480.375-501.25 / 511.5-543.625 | 0.19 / 109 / 129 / 137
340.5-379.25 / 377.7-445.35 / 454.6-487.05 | 0.05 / 108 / 116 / 125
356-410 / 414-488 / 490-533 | 0.14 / 111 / 123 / 134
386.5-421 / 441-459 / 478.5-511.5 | 0.01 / 115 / 122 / 130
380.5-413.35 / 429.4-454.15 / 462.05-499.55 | -0.41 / 112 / 123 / 128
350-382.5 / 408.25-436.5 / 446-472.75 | -0.07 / 110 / 119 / 124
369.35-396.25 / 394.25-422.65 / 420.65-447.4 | -0.24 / 109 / 116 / 121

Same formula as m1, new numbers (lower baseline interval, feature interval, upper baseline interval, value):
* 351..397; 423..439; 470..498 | -0.02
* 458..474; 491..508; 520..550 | 0.00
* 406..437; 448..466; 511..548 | 0.00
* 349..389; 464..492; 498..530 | 0.00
